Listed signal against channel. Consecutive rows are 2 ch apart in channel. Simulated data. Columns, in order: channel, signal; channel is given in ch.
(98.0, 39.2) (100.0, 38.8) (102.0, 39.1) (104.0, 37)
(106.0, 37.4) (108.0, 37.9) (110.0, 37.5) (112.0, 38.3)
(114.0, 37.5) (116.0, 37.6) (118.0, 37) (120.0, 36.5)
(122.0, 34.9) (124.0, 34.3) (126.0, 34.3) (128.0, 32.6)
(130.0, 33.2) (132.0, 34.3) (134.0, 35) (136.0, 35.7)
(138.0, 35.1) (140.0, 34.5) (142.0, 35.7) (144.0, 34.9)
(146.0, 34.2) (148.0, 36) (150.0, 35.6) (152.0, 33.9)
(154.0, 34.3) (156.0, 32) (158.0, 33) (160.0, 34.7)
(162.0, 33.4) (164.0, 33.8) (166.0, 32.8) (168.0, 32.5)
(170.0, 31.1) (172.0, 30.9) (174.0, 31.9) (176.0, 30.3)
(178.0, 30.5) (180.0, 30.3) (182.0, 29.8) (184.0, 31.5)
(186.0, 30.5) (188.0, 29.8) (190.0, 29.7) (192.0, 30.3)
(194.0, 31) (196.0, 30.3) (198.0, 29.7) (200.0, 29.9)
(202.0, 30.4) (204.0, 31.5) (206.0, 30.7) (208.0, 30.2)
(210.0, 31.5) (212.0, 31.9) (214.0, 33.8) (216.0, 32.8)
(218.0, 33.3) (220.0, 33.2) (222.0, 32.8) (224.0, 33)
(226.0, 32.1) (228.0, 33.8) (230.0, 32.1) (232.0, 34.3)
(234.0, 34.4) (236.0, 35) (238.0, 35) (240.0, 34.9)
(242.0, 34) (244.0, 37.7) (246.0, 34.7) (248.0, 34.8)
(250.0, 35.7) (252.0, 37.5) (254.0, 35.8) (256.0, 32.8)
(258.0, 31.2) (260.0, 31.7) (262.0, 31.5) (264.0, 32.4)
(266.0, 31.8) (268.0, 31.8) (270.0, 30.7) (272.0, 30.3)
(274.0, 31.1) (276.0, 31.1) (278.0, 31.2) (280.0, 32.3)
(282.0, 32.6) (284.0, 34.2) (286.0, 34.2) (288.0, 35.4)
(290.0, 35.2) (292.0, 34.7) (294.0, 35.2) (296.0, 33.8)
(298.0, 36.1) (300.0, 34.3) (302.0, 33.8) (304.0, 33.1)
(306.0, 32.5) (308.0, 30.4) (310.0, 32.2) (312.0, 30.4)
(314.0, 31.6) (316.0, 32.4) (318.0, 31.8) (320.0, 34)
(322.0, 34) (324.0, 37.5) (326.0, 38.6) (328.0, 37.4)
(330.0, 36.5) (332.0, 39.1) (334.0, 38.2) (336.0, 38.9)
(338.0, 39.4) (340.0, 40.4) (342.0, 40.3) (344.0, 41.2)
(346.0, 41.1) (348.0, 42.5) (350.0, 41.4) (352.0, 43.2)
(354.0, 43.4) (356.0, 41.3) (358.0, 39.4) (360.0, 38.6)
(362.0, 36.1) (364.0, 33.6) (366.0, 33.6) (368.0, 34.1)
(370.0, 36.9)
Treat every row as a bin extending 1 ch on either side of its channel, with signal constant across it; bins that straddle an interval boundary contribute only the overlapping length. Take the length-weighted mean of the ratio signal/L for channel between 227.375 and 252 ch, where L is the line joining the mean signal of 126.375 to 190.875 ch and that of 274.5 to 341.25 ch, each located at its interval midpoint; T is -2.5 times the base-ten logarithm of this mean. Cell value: -0.031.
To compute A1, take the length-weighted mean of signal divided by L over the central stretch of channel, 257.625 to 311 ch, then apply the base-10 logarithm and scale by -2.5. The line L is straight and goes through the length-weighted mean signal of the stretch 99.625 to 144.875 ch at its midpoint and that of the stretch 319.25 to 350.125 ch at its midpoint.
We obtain 0.16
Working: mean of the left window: 36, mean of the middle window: 32.8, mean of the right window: 38.7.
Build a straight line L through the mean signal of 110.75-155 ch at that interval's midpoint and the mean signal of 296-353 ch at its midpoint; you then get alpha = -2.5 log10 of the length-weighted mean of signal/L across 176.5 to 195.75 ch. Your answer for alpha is 0.17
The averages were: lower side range 35.3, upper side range 36.5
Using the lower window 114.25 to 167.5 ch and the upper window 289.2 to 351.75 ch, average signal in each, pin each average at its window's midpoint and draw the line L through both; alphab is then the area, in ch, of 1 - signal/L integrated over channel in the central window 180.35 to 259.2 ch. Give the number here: 6.0 ch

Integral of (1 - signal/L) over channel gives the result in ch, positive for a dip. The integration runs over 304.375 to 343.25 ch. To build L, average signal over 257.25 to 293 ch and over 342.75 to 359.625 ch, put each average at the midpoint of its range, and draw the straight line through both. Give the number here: 2.8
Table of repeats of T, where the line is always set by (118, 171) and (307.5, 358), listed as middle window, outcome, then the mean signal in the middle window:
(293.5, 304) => 0.08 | 34.5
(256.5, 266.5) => 0.15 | 31.8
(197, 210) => 0.16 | 30.5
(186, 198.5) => 0.16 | 30.2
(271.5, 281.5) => 0.17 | 31.3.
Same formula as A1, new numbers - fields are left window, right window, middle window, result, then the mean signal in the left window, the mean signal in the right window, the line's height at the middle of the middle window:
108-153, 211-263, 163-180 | 0.104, 35.4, 33.8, 34.8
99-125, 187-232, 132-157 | 0.019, 37.2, 31.6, 35.3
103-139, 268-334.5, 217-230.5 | 0.056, 35.9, 33.8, 34.7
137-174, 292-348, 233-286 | 0.054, 33.7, 35.8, 35.1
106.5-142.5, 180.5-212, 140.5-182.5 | 0.001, 35.7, 30.5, 33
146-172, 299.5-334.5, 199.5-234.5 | 0.048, 33.5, 34.3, 33.8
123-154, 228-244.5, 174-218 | 0.123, 34.6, 34.5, 34.6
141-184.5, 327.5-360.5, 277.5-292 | 0.124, 32.9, 40.2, 37.8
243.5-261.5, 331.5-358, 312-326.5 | 0.155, 34.5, 40.8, 39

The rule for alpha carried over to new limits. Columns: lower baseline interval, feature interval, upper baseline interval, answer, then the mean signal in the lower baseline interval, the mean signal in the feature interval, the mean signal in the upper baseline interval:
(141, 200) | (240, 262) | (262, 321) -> -0.06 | 32.2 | 34.5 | 32.8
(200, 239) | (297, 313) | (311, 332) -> 0.05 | 32.7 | 32.9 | 34.6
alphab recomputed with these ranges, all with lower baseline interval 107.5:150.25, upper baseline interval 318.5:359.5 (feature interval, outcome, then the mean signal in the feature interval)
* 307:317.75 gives 2.0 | 31.4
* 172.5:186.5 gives 2.2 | 30.7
